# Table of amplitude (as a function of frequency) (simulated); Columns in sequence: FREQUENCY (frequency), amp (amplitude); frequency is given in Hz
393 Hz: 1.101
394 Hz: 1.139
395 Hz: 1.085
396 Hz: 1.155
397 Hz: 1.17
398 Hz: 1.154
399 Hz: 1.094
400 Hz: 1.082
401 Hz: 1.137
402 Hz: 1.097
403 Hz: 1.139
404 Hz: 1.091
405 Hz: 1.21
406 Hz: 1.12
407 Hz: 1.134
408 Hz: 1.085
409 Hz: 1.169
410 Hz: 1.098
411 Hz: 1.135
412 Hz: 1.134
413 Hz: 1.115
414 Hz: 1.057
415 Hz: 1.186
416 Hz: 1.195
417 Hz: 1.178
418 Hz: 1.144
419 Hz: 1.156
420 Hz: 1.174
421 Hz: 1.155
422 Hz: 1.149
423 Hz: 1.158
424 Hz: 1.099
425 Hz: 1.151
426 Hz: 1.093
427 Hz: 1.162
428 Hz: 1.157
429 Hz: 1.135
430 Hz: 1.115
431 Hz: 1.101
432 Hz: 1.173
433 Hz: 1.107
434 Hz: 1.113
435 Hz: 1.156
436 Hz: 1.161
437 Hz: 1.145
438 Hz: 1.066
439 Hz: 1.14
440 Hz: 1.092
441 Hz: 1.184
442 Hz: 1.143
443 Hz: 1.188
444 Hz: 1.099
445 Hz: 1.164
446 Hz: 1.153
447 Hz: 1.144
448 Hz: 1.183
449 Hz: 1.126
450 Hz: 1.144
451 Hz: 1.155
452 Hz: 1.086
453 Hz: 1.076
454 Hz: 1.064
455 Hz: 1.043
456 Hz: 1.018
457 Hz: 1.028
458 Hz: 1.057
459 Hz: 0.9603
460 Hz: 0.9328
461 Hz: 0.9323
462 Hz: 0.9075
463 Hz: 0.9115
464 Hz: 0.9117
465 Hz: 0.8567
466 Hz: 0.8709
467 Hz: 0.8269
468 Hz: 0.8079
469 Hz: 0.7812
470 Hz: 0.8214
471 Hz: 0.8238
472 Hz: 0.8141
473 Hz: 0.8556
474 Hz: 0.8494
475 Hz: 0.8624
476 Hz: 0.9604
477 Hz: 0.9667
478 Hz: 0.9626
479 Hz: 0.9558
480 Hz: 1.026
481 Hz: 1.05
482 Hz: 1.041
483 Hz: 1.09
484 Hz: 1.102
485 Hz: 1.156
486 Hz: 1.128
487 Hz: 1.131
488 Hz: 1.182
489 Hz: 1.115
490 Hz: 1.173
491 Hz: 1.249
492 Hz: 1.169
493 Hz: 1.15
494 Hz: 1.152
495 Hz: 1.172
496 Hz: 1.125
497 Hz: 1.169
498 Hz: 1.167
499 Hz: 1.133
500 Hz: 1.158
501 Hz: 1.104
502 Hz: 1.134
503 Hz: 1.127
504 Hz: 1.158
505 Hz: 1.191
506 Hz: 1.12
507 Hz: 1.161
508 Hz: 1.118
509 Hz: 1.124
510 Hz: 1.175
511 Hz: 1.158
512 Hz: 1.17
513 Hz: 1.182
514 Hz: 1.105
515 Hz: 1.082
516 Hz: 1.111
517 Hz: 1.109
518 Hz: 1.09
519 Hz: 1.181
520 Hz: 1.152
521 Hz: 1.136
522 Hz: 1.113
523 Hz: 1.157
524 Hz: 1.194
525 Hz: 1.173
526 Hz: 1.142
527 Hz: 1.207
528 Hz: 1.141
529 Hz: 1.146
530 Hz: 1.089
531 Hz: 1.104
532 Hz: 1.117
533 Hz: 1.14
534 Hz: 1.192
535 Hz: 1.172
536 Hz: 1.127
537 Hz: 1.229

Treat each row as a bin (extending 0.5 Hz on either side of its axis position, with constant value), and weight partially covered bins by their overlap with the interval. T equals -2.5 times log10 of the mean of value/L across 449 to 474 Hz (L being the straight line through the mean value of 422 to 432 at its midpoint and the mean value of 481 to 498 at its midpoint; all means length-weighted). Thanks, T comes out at 0.20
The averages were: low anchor 1.13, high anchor 1.14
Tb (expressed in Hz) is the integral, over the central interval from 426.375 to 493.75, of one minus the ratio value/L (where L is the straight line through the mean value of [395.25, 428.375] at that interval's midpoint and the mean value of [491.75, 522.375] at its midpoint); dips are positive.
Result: 5.4 Hz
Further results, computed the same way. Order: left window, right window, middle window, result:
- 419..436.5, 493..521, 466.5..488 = 3.44 Hz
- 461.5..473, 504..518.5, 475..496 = -2.65 Hz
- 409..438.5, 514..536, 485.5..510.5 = -0.28 Hz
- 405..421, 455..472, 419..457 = -3.93 Hz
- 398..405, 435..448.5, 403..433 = -0.27 Hz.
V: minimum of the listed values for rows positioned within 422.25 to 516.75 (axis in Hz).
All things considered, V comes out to 0.7812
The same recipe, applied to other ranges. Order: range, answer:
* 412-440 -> 1.057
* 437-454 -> 1.064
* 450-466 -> 0.8567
